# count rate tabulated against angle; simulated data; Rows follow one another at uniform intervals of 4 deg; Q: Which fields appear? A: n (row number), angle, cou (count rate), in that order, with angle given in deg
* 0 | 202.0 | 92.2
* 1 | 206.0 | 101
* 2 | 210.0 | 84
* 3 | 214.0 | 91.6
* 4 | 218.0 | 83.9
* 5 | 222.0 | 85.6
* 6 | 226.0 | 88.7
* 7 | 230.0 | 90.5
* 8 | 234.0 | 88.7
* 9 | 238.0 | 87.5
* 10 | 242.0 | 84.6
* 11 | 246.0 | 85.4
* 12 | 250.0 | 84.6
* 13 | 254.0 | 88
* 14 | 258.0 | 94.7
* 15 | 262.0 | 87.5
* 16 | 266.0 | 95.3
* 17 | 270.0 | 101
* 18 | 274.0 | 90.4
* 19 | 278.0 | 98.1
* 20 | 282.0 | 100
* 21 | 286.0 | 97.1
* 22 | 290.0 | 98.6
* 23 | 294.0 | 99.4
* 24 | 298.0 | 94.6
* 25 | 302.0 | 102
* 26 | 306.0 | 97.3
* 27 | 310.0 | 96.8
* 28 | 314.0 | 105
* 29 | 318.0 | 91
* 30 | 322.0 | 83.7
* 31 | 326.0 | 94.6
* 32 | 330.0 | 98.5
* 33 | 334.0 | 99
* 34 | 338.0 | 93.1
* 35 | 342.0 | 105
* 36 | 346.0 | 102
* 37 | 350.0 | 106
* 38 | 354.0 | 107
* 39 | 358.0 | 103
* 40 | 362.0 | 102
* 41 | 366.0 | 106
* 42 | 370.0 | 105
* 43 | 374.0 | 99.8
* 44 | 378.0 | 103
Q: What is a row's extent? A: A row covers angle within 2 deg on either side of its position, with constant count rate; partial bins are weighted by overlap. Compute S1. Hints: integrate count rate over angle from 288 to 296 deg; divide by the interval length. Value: 99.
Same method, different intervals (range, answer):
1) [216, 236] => 87.5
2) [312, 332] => 94.6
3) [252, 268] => 91.4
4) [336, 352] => 102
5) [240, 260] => 87.5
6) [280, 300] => 97.9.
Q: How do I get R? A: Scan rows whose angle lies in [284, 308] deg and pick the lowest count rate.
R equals 94.6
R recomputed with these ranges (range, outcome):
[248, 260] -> 84.6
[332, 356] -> 93.1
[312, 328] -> 83.7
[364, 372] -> 105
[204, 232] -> 83.9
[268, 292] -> 90.4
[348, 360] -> 103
